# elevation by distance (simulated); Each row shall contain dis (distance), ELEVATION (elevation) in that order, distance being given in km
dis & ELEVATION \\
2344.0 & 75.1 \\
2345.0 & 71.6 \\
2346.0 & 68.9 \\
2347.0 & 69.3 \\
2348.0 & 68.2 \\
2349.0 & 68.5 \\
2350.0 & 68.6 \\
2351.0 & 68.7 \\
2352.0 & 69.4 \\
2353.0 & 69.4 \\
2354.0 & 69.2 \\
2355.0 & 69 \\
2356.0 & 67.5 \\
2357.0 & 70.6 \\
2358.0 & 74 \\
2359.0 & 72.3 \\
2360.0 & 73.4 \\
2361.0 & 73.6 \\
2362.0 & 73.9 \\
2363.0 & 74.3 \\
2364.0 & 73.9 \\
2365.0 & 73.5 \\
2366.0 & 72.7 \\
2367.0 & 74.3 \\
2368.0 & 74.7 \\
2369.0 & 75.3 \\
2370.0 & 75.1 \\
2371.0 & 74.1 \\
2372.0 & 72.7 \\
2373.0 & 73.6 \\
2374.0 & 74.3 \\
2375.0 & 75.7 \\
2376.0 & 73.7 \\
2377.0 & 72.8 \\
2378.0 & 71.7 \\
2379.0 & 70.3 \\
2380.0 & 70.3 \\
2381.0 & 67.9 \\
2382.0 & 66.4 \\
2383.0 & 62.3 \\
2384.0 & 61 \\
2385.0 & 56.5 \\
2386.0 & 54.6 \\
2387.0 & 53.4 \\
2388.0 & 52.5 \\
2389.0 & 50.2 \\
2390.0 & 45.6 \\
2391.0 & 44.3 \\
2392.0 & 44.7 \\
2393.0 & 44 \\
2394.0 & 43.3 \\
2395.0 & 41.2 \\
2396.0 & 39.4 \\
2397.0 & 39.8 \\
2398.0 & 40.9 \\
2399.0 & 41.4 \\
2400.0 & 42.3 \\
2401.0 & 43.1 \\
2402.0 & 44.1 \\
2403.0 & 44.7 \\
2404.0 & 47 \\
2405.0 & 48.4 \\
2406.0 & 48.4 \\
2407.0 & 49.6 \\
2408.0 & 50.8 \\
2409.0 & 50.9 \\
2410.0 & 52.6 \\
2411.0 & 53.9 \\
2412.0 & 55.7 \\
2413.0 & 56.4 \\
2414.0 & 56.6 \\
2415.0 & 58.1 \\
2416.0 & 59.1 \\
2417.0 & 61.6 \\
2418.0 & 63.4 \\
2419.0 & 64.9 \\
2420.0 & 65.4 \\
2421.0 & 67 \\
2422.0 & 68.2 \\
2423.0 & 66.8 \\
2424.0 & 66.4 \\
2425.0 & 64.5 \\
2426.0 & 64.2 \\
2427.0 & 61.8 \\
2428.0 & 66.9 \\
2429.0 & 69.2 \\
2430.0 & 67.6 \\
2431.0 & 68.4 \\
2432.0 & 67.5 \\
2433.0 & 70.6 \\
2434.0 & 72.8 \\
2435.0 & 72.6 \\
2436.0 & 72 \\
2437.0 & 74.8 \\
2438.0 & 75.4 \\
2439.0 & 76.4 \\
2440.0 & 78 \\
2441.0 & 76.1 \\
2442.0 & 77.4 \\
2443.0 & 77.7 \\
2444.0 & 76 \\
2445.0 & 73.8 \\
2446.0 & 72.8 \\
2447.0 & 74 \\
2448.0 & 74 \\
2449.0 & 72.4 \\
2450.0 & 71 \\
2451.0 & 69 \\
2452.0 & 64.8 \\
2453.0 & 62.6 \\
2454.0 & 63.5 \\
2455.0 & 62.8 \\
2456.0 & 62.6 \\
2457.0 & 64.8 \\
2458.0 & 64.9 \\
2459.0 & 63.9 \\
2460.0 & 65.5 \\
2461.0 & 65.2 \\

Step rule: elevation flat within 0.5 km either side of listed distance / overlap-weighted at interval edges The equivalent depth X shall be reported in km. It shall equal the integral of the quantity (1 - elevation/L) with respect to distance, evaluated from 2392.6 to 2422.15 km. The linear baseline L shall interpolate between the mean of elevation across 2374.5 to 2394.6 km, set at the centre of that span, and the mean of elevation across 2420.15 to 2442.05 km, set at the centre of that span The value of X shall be 6.1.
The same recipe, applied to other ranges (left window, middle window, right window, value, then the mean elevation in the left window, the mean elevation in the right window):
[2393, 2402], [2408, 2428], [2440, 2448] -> -1.5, 41.7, 75.5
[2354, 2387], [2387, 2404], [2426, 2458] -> 6.3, 70.5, 70.4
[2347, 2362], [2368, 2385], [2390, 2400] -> -4.8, 70.3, 42.3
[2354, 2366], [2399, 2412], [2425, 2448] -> 4.3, 72.2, 72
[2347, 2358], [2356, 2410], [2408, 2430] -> 4.9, 69.2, 61.5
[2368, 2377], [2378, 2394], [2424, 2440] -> 3.7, 74.2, 69.8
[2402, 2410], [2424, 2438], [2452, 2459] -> -3.2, 48.5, 63.6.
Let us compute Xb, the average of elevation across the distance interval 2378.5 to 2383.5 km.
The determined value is 67.4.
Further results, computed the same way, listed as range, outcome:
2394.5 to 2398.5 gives 40.3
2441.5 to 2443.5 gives 77.6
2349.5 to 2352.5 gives 68.9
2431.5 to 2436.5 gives 71.1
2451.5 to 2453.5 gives 63.7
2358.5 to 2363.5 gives 73.5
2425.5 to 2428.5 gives 64.3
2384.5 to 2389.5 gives 53.4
